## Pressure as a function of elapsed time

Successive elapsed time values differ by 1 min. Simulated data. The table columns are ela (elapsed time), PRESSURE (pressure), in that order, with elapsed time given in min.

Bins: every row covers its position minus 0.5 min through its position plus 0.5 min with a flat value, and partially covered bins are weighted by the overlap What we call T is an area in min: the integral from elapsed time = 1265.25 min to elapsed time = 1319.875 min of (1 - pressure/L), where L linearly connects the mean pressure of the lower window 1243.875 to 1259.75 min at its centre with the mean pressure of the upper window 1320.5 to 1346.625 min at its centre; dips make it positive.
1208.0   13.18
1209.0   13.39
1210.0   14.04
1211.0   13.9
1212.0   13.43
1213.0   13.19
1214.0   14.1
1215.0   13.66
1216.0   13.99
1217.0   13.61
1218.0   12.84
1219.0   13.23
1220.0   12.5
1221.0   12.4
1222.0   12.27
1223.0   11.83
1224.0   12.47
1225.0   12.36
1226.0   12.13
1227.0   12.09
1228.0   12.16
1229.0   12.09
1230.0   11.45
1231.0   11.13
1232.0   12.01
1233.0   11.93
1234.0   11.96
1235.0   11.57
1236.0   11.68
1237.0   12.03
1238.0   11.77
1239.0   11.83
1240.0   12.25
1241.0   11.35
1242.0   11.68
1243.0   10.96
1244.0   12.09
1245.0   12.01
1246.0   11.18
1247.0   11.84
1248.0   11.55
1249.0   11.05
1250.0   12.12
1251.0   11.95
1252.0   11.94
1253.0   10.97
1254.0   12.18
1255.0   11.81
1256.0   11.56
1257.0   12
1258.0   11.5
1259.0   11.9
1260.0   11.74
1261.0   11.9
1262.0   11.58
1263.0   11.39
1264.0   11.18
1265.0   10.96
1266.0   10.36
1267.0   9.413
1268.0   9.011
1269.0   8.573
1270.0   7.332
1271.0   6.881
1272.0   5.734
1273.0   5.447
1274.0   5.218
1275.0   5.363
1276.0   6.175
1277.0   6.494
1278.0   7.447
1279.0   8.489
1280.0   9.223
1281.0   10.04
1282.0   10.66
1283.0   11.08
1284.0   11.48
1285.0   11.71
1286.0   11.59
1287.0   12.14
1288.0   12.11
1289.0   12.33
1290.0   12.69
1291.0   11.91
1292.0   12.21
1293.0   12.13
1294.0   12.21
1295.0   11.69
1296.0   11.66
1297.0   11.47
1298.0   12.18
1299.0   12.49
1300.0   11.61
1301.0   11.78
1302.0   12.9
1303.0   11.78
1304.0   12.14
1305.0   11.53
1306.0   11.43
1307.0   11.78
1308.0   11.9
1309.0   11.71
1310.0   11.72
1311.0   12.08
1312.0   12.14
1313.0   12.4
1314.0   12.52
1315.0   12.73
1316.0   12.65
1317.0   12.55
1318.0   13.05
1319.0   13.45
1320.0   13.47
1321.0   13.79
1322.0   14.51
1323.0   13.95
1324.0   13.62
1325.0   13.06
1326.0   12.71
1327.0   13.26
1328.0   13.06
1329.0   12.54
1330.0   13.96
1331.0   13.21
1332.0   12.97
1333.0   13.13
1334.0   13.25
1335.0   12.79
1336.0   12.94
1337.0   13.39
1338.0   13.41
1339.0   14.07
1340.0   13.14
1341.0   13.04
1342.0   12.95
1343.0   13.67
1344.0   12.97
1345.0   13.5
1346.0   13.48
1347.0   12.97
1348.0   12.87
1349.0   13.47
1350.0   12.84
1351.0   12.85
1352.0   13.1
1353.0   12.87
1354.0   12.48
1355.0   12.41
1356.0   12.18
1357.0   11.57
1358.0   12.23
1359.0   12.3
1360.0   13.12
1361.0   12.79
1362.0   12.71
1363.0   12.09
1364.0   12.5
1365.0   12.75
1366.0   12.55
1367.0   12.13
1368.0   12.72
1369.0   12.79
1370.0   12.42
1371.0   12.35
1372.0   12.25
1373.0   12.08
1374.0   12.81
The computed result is 7.9 min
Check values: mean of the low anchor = 11.7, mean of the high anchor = 13.3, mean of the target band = 10.7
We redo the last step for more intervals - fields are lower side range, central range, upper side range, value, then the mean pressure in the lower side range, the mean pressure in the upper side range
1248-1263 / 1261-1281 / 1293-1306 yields 5.81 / 11.7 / 11.9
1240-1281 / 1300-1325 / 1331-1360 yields -1.49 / 10.1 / 13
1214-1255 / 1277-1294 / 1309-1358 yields 2.14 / 12.1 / 13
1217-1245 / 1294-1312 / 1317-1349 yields 1.43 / 12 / 13.3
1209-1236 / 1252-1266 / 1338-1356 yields 1.32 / 12.6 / 13.1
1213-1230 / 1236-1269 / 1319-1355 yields 3.64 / 12.7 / 13.2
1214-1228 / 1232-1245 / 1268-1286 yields -0.52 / 12.8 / 8.2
